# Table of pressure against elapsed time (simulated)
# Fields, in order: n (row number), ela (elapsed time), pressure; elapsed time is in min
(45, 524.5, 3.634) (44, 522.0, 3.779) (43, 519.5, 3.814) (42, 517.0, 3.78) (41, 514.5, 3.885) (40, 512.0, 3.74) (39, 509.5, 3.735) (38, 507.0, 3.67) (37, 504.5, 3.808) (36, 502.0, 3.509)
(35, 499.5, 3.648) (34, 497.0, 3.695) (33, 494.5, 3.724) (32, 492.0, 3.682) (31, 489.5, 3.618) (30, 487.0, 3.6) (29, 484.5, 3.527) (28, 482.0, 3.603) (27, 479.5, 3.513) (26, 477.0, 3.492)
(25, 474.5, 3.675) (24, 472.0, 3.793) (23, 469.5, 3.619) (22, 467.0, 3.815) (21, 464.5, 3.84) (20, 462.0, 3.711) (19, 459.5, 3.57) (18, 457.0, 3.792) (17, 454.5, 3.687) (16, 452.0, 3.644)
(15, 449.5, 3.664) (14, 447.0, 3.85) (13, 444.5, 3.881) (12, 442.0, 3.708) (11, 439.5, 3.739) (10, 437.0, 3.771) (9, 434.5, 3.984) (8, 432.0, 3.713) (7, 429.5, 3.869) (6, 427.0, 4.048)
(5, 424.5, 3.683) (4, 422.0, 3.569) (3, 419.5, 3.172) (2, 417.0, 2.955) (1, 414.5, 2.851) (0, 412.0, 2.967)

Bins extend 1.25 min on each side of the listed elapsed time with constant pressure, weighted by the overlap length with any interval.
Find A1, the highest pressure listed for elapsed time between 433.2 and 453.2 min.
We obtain 3.984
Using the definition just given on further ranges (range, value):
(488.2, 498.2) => 3.724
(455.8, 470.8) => 3.84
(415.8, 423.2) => 3.569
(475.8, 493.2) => 3.682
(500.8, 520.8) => 3.885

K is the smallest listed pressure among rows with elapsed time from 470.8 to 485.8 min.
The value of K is 3.492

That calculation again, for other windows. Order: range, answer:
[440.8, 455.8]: 3.644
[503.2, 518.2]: 3.67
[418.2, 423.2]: 3.172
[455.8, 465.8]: 3.57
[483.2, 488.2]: 3.527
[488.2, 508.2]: 3.509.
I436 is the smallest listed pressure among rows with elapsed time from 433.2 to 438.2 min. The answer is 3.771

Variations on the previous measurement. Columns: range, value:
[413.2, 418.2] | 2.851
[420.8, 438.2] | 3.569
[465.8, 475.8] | 3.619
